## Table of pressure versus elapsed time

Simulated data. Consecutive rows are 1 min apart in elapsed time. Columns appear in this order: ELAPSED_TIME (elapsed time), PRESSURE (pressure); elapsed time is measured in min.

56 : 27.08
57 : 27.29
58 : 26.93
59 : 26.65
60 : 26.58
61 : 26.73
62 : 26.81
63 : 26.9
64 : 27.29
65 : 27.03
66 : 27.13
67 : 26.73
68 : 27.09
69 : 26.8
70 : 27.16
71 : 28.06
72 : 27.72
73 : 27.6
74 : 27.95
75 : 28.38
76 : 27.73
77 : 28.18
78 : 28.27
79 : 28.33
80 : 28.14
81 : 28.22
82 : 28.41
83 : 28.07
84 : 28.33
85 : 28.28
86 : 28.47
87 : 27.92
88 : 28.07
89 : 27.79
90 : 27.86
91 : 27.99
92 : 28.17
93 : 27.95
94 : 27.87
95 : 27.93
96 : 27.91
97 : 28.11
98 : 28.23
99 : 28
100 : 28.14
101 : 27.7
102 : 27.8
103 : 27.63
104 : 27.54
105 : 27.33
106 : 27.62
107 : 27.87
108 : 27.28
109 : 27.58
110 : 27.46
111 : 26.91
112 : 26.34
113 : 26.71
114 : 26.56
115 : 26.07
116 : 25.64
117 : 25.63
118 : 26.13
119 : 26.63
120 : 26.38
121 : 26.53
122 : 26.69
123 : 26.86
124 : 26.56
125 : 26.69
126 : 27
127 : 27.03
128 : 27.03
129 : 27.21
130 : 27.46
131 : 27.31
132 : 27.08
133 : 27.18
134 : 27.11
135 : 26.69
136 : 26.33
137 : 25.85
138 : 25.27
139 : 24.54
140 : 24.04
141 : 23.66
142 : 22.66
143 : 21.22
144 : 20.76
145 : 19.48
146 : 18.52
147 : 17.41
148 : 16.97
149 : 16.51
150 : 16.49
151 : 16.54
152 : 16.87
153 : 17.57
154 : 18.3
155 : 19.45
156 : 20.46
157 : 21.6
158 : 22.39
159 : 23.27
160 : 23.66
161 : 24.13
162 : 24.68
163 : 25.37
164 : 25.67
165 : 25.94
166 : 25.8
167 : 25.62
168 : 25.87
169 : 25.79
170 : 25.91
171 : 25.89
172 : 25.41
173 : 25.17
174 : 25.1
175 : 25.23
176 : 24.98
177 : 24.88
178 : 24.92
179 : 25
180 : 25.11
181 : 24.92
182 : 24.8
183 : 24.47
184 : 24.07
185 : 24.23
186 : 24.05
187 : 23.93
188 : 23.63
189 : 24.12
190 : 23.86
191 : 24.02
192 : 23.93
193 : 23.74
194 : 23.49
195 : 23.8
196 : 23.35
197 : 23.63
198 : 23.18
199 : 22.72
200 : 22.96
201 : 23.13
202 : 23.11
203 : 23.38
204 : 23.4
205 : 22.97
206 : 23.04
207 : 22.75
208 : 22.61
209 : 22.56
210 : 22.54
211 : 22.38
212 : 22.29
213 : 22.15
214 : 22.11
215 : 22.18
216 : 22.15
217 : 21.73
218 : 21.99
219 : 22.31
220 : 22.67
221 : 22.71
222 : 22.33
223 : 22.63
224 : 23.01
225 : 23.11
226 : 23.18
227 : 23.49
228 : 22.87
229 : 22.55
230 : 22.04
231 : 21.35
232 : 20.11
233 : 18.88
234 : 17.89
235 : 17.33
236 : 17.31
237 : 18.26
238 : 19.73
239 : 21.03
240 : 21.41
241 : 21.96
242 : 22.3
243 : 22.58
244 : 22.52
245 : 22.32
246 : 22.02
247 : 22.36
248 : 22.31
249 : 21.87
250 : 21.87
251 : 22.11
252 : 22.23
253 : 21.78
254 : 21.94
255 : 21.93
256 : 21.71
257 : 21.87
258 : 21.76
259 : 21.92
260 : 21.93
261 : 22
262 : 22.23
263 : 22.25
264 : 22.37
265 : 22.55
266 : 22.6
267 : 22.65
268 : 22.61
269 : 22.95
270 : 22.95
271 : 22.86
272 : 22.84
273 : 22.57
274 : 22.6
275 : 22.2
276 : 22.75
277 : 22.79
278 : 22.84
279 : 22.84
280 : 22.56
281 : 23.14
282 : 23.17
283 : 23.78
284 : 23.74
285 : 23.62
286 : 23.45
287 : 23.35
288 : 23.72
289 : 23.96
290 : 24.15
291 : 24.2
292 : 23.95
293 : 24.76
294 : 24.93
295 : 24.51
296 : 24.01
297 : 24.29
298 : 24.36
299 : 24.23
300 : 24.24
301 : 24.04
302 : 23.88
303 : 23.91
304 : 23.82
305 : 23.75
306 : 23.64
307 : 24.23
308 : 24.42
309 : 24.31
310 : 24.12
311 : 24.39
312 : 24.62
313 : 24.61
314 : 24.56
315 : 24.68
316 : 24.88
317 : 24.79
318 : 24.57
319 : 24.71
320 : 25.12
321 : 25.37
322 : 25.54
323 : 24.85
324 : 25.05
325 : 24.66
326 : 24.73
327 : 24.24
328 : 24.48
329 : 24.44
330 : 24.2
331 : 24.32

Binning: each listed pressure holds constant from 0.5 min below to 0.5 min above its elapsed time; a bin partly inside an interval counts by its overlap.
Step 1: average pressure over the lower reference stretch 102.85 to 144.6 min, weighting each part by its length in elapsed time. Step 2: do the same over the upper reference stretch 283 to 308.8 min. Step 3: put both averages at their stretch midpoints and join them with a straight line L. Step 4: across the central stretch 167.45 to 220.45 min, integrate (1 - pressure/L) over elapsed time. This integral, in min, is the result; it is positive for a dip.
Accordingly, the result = 3.4 min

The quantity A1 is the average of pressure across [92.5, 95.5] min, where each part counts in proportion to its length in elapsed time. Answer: 27.9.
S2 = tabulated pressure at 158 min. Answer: 22.39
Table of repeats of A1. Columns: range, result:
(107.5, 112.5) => 27.1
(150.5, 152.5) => 16.7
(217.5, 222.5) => 22.4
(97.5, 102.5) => 28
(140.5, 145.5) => 21.6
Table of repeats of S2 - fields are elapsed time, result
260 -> 21.93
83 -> 28.07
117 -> 25.63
